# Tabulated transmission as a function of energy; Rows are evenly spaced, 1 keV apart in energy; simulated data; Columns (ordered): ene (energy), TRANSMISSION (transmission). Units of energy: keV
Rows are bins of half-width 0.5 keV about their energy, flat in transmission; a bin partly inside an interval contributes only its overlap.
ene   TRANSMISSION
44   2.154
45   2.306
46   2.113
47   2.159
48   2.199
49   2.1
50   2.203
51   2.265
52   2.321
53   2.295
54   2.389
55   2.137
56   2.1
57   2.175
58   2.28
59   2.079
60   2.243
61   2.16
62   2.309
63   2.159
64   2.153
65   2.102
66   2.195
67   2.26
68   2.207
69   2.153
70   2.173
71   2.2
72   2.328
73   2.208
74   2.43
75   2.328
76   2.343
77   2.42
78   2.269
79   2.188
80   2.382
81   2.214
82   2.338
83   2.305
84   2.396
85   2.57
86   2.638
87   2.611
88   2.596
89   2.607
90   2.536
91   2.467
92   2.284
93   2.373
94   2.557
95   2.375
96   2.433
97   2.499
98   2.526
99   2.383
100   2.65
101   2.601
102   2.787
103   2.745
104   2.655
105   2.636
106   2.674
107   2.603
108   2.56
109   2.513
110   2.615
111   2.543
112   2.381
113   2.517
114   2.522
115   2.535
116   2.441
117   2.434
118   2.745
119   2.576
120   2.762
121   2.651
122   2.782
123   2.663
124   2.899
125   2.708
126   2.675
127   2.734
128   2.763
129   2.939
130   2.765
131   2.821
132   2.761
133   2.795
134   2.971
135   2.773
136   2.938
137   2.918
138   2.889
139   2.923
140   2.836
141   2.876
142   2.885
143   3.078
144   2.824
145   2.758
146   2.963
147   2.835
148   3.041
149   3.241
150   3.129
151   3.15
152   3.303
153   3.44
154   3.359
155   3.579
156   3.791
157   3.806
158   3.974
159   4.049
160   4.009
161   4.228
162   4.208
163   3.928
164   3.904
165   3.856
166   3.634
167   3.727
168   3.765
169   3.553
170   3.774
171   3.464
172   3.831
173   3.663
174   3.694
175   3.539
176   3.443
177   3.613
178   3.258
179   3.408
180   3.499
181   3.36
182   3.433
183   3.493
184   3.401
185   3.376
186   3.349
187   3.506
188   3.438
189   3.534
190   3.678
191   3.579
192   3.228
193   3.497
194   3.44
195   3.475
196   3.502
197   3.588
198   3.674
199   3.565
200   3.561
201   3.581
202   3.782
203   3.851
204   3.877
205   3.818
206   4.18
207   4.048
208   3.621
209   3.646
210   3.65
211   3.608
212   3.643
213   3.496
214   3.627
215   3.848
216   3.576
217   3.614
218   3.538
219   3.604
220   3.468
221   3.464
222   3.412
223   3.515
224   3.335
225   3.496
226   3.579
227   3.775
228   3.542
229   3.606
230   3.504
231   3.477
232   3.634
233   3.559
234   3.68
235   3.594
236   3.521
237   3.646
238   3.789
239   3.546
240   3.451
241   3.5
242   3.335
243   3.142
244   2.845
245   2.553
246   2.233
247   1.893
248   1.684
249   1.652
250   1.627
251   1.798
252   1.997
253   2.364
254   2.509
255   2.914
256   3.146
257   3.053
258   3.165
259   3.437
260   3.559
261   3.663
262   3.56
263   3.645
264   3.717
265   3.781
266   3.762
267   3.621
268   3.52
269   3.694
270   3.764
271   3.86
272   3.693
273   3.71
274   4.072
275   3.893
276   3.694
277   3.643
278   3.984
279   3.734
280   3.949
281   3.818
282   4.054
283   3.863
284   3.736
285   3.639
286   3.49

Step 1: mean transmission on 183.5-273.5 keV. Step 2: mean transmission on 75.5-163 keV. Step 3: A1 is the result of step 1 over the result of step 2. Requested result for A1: 1.2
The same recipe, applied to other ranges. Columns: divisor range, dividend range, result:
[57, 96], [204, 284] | 1.47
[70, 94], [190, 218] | 1.53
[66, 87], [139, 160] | 1.40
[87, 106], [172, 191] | 1.37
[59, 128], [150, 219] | 1.47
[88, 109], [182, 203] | 1.38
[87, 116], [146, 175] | 1.43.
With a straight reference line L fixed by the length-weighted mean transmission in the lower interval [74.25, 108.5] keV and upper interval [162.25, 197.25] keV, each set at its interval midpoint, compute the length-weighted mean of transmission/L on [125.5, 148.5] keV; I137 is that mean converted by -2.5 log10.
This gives 0.07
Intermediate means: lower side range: 2.49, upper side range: 3.56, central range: 2.86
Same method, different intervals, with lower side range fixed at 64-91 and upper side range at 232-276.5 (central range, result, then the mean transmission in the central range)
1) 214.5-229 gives -0.17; 3.56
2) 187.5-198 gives -0.20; 3.5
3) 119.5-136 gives -0.08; 2.78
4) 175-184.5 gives -0.21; 3.44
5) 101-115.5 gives -0.04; 2.59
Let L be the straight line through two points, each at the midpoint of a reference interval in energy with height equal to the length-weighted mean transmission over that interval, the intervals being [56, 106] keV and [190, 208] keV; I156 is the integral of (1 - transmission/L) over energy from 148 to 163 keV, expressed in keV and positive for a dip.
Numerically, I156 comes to -2.2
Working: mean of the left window 2.38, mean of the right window 3.66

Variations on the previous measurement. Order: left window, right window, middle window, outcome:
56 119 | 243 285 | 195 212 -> -4.3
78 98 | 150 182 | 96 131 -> 2.5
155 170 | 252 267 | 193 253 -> 2.7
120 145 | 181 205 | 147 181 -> -4.5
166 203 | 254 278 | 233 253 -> 4.2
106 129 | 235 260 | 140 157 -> -3.0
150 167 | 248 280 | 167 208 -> 0.3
